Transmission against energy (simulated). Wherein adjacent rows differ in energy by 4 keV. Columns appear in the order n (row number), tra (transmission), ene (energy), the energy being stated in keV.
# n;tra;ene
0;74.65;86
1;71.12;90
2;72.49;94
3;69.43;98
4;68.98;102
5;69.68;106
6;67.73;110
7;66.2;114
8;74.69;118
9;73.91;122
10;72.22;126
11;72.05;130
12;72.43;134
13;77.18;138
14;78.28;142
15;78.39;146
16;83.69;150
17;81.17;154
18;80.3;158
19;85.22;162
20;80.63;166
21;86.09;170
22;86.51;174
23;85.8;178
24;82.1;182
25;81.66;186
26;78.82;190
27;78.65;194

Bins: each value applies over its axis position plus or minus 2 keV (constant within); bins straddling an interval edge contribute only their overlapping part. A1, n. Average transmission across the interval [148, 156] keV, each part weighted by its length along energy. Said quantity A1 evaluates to 82.4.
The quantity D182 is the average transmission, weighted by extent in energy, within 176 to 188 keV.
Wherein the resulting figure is 83.2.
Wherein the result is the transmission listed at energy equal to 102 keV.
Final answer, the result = 68.98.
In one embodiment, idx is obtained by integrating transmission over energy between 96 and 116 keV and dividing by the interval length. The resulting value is 68.4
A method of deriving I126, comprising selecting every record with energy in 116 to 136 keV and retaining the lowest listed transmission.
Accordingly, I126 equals 72.05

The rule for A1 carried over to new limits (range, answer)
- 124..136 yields 72.2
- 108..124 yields 70.6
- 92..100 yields 71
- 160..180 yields 84.8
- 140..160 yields 80.4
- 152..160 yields 80.7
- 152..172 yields 82.7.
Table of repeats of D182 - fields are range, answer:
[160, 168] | 82.9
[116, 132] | 73.2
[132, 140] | 74.8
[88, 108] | 70.3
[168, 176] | 86.3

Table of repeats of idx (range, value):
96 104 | 69.2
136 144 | 77.7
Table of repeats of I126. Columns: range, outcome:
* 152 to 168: 80.3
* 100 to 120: 66.2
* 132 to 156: 72.43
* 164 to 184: 80.63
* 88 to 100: 69.43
